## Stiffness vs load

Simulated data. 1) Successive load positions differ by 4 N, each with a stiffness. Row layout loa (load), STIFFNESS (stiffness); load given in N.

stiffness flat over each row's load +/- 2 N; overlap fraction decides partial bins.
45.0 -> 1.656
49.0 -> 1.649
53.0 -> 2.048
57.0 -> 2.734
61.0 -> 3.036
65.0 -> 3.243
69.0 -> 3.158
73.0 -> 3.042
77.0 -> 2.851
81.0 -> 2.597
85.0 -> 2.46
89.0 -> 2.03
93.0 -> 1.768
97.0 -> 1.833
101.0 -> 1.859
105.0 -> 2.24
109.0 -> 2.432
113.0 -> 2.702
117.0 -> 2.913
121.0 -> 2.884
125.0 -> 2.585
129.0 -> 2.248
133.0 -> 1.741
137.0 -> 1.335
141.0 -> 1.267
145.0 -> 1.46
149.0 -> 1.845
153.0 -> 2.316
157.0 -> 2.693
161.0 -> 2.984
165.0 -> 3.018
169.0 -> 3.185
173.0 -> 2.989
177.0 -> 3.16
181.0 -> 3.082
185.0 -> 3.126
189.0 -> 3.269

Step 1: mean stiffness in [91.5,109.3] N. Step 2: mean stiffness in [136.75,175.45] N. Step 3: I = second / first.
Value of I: 1.18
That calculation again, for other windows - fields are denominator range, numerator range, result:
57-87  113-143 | 0.75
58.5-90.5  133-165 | 0.72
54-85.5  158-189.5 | 1.07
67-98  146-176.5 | 1.08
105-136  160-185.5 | 1.26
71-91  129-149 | 0.60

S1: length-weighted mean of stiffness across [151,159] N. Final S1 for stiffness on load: 2.5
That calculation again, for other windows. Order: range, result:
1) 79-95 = 2.21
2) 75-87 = 2.64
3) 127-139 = 1.77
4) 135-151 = 1.48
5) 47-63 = 2.37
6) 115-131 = 2.66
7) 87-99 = 1.88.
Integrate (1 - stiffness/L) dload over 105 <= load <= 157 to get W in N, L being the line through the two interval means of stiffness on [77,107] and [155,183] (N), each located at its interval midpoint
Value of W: 7.96 N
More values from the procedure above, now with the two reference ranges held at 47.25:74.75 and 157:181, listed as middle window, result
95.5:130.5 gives 5.5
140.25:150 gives 4.7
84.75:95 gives 2.8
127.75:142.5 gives 6.5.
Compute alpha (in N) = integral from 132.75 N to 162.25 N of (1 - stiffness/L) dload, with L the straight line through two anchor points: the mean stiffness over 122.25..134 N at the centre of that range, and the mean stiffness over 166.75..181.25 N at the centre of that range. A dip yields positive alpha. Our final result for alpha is 7.9 N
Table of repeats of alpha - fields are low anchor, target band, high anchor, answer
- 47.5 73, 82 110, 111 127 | 6.6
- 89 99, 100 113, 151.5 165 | -1.7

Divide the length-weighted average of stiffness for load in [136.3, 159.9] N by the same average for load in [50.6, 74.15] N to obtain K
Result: 0.66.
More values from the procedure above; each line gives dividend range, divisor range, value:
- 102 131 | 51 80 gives 0.89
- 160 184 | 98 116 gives 1.33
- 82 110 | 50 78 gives 0.74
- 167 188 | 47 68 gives 1.21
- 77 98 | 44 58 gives 1.11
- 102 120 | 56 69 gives 0.84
